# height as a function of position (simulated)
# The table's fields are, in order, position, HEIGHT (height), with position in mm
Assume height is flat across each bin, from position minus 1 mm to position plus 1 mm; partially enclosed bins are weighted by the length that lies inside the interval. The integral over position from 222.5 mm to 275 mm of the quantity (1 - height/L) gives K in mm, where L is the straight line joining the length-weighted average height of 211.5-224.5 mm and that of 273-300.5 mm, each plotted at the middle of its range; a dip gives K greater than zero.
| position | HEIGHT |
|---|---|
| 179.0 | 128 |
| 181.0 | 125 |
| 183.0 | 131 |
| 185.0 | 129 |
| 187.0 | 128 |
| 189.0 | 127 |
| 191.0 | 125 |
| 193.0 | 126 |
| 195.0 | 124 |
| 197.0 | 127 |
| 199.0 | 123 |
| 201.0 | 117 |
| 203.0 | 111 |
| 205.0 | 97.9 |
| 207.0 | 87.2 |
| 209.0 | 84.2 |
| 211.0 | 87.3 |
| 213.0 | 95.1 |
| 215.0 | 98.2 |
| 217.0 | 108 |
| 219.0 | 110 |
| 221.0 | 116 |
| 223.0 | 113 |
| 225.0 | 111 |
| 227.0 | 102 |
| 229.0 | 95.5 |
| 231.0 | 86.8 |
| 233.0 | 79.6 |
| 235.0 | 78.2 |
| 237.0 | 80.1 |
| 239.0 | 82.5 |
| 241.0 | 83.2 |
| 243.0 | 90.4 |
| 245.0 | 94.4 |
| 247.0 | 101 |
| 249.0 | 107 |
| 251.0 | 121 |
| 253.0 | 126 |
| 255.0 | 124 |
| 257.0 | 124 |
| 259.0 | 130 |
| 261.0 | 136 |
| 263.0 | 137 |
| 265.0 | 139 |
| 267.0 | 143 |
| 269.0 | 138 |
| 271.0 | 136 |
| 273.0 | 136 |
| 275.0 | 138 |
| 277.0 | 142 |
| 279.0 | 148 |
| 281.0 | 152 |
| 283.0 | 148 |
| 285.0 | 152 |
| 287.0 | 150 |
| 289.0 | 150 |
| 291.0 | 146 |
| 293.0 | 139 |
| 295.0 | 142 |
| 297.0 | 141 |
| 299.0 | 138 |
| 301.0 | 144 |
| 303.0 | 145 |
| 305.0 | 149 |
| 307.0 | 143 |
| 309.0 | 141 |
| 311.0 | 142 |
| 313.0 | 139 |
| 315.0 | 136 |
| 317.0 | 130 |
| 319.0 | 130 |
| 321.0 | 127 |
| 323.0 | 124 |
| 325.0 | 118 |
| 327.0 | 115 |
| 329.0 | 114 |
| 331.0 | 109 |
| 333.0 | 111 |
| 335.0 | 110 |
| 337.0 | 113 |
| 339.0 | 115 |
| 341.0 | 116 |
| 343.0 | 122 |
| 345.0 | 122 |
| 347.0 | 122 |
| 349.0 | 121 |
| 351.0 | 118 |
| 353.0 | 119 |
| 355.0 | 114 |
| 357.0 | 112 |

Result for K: 5.2 mm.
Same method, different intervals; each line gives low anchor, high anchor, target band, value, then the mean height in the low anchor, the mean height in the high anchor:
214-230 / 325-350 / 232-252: 3.1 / 107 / 116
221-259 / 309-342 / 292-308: -3.7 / 101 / 122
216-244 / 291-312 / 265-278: -1.7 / 95.5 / 143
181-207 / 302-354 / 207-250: 9.4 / 121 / 125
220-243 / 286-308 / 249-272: -3.0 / 93.3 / 144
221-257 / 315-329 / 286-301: -3.6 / 99.8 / 124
